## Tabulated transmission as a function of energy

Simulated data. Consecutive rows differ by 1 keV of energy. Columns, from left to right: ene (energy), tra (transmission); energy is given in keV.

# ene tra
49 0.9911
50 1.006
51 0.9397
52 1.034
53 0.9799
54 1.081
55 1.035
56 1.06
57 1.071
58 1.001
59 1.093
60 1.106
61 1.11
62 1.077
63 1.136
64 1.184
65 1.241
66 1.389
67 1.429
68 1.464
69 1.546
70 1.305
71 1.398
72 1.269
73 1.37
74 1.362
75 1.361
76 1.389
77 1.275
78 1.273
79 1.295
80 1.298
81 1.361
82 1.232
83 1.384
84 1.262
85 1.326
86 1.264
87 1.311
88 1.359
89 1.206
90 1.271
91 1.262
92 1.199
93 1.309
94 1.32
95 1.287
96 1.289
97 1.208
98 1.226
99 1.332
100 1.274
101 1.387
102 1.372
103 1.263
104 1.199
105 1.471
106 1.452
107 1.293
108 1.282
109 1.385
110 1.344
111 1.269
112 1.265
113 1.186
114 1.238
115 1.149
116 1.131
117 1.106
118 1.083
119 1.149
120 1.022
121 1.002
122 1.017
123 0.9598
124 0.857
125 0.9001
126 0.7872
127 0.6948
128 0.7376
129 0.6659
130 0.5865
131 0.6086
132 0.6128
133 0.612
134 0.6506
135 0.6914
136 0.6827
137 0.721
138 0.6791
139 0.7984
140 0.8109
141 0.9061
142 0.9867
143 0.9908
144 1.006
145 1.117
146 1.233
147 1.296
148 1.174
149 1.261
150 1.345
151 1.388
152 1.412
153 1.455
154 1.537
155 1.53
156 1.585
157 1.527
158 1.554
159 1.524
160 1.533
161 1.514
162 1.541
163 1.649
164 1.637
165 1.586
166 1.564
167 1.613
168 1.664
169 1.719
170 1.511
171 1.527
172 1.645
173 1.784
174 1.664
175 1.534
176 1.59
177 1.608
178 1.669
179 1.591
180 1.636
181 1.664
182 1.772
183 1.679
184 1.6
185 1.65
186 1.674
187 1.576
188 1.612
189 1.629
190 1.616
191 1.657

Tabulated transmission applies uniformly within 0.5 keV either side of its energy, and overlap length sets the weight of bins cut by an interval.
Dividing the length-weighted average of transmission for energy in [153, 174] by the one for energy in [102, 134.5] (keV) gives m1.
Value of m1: 1.53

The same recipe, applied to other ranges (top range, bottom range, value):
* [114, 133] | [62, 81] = 0.67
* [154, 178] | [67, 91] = 1.20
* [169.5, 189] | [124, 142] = 2.25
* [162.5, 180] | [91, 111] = 1.24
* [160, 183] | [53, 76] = 1.32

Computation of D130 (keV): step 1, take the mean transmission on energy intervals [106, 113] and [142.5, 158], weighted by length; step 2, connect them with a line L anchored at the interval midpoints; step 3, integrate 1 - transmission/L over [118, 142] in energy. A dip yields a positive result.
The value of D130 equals 9.5 keV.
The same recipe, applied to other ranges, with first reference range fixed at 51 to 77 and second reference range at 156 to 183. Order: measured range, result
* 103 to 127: 4.4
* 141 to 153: 2.6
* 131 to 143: 6.0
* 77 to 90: -0.1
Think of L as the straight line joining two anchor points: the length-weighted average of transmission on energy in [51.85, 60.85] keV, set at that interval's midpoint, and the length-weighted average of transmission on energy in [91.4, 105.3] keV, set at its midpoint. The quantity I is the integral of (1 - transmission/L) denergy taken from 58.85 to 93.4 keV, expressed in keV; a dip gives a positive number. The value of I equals -3.7 keV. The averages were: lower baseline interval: 1.05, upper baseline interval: 1.29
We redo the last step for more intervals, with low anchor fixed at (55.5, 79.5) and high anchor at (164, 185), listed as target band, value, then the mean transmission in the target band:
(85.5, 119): 2.6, 1.27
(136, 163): 5.3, 1.24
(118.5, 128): 3.5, 0.922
